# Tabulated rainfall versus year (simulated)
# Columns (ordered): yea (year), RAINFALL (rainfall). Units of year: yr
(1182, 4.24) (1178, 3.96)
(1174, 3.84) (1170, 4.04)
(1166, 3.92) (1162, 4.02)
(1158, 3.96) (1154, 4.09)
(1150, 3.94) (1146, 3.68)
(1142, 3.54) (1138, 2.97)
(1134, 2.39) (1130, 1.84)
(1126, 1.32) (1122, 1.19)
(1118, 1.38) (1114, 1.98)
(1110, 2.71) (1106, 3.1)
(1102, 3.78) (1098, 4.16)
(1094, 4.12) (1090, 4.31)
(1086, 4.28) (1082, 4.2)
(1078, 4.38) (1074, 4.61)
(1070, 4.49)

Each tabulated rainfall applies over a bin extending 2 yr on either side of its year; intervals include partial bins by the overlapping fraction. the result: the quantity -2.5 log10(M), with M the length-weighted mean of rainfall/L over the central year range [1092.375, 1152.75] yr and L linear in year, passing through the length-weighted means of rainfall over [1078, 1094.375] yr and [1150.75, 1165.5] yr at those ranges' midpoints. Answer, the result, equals 0.42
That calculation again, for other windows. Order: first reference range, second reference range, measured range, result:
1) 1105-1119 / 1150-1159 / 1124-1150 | 0.24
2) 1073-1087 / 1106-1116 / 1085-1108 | -0.17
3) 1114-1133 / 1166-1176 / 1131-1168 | -0.25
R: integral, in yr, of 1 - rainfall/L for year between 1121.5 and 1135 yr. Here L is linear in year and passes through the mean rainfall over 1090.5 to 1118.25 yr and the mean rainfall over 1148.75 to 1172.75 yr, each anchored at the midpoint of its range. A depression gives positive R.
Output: 7.1 yr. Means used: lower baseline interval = 3.21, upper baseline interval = 3.99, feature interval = 1.69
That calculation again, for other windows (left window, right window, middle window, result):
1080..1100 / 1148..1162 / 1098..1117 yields 5.5 yr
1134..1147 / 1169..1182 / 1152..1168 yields -1.6 yr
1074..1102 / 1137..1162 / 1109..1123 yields 7.8 yr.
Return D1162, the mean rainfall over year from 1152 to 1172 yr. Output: 4.01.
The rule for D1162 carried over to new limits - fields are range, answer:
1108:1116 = 2.34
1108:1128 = 1.72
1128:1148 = 2.88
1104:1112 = 2.91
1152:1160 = 4.03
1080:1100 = 4.21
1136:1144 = 3.25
